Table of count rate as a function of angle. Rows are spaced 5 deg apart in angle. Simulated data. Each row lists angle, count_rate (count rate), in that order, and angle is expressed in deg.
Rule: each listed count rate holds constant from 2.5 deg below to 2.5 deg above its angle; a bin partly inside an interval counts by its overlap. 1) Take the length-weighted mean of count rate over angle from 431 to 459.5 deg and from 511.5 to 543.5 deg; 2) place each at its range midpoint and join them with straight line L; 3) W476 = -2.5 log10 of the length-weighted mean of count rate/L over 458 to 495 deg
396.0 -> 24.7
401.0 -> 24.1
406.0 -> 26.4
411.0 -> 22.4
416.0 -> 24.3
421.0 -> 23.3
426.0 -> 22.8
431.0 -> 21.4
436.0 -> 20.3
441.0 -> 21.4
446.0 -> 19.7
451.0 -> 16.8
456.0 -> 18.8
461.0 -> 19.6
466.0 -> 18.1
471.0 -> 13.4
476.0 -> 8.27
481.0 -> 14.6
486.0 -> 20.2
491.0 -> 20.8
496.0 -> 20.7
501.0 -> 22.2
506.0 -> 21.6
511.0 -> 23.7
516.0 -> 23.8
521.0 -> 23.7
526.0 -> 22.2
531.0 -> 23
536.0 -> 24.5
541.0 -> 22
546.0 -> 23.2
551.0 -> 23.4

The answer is 0.25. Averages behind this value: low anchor 19.6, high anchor 23.2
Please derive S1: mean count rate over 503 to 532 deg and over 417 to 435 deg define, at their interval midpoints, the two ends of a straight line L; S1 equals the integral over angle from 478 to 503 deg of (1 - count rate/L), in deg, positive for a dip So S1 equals 3.7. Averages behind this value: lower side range 22.5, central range 19.4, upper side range 23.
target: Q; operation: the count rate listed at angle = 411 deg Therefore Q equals 22.4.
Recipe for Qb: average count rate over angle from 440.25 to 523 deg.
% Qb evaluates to 19.2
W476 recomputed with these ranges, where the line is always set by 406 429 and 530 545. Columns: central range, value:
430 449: 0.14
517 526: 0.00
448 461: 0.27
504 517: 0.01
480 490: 0.26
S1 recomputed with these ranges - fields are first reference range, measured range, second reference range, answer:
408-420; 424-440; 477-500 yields 0.60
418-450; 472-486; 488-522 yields 5.57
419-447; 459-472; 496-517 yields 2.73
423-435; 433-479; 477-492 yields 5.62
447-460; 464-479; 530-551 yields 4.73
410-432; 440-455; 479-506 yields 1.94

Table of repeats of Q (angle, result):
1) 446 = 19.7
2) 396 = 24.7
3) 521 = 23.7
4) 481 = 14.6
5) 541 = 22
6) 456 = 18.8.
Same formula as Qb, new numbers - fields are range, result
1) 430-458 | 19.7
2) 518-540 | 23.3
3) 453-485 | 15.7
